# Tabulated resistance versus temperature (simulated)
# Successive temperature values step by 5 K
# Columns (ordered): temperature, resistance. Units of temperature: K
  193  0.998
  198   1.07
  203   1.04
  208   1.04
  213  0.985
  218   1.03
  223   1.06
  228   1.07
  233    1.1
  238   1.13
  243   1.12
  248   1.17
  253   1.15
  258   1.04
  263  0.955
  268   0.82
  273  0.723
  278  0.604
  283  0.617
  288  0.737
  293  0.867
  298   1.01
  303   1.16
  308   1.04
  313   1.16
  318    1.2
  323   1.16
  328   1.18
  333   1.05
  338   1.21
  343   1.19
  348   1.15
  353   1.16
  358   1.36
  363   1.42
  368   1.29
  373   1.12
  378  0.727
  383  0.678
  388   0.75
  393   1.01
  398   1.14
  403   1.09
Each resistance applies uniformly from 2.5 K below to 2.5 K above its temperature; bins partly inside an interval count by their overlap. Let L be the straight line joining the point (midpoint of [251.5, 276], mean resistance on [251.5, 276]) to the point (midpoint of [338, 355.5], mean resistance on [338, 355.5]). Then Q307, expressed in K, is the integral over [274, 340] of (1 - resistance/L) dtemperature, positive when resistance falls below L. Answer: 4.3 K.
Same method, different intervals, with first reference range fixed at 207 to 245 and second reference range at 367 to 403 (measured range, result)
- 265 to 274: 2.1 K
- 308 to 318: -1.3 K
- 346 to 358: -2.7 K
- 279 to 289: 3.6 K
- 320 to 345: -4.2 K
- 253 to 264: 0.1 K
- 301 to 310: -0.8 K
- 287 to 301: 1.7 K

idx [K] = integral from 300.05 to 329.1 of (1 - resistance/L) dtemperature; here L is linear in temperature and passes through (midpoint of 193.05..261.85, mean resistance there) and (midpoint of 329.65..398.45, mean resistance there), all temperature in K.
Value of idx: -1.7 K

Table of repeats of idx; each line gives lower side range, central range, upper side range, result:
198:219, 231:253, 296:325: -1.5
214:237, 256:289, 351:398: 8.7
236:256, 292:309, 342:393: 1.2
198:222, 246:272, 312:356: 1.8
